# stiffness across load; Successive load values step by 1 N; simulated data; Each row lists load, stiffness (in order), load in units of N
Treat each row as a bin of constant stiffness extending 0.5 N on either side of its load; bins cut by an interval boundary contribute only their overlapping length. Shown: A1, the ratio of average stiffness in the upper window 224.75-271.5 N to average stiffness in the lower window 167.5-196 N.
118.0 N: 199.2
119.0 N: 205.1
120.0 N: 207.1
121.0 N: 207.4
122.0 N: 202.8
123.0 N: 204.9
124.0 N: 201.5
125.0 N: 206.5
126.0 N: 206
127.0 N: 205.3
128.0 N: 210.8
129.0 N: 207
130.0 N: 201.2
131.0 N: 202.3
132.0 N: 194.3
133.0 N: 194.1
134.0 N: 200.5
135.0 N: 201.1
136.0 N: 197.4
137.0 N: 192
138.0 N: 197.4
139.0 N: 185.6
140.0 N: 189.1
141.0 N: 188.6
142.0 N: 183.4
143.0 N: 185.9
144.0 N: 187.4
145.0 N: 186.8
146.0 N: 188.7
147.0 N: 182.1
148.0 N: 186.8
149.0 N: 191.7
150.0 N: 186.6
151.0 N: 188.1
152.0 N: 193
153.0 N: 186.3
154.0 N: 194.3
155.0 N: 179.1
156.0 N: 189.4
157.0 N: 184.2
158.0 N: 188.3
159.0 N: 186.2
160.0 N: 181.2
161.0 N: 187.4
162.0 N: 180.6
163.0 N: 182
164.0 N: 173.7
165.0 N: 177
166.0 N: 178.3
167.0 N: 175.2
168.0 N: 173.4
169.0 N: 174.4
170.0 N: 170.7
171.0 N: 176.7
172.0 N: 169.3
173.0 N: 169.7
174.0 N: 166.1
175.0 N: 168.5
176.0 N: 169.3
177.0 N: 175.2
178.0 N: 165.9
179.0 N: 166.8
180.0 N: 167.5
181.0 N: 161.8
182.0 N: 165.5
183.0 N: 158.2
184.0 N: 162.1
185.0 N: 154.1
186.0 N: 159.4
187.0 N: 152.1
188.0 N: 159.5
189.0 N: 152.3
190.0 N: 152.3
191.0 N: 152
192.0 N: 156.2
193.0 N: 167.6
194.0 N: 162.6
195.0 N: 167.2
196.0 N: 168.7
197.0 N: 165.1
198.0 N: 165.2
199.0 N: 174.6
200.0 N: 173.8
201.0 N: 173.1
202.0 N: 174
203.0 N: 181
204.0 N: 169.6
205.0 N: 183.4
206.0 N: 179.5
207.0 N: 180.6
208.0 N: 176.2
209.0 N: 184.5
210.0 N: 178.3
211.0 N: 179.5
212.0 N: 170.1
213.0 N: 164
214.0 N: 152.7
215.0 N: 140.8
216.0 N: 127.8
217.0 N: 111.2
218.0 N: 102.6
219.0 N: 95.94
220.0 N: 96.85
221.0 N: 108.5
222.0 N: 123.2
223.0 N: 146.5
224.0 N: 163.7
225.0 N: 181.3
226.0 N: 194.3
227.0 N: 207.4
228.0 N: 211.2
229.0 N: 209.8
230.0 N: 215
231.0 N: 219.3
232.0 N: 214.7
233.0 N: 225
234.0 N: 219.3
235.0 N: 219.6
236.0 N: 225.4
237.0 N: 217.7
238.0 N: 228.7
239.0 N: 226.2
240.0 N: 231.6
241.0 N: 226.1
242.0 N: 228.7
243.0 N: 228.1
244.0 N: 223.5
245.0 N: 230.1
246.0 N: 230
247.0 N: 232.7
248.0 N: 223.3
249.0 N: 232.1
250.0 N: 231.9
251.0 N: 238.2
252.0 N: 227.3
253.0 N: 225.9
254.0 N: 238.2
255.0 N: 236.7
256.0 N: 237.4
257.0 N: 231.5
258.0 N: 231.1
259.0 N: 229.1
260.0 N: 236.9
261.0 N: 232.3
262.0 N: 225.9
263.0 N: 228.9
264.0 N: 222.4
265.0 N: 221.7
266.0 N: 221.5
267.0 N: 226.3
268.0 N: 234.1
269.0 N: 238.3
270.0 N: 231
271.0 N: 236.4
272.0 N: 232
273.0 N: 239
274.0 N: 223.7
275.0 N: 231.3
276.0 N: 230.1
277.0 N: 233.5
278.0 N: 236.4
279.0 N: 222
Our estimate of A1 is 1.4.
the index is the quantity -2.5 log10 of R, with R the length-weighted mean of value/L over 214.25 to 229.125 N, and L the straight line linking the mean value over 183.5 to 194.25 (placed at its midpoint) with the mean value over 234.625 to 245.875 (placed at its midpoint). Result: 0.350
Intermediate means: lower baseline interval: 157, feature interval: 147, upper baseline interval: 226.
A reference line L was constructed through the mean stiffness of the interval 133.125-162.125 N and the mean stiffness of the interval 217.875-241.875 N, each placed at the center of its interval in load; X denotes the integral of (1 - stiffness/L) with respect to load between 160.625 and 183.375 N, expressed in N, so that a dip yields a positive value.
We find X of 2.1 N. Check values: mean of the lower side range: 189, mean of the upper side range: 190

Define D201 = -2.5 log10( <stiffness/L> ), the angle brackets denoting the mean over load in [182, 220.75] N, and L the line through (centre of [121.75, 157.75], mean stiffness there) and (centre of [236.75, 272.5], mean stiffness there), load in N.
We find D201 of 0.32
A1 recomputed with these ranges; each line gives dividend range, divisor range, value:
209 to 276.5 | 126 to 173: 1.10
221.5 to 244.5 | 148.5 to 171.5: 1.14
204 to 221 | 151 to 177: 0.84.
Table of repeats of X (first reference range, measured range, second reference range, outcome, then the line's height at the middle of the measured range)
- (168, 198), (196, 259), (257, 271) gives 2.6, 200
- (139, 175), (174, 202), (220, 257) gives 4.3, 194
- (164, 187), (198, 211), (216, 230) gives -1.6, 158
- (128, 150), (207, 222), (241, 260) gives 5.2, 219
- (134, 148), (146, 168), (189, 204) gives -0.1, 183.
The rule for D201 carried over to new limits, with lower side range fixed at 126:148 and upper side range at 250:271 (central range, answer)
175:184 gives 0.24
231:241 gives 0.00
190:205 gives 0.25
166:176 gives 0.19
